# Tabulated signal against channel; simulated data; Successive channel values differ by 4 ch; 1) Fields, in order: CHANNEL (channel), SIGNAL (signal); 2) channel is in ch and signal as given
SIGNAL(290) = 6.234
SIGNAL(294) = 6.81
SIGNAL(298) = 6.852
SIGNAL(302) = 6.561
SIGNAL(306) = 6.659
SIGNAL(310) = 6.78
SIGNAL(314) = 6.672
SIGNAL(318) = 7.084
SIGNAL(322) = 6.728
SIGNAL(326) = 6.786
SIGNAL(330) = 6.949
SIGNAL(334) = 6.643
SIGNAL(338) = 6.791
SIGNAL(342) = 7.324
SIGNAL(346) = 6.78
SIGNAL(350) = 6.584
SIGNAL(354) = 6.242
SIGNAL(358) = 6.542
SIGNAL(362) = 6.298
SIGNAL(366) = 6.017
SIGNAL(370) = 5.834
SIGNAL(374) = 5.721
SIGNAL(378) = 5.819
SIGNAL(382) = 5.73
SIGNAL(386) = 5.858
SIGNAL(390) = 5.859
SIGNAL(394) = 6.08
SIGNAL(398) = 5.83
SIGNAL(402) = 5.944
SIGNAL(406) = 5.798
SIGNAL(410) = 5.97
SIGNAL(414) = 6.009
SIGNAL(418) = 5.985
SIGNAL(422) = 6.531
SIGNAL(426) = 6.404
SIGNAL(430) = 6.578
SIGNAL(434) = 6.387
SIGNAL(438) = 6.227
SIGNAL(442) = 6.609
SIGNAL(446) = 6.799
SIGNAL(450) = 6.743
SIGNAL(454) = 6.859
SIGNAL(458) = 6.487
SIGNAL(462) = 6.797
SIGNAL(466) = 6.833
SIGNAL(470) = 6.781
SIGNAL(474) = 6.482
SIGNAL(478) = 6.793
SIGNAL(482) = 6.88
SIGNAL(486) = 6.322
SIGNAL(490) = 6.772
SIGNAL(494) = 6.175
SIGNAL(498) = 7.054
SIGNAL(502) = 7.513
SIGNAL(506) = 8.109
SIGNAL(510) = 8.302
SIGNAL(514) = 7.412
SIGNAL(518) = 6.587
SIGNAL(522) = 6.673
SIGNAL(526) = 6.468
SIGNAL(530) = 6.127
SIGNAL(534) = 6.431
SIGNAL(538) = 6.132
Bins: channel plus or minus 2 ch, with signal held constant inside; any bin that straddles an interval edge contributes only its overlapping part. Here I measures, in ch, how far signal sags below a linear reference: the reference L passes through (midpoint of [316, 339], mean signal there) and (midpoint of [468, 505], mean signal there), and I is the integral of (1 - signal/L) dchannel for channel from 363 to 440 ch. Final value 8.79 ch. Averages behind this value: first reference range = 6.83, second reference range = 6.79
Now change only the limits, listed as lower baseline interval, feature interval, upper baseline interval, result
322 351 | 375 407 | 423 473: 4.13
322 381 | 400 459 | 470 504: 2.42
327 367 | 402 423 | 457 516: 2.40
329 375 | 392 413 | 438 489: 2.06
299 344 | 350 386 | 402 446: 2.85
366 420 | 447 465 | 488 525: -0.39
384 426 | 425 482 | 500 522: 0.40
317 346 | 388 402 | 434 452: 1.63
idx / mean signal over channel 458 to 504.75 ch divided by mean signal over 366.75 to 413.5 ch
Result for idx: 1.15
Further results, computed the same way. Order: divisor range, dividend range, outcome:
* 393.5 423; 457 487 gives 1.12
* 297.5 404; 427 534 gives 1.06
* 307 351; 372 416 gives 0.86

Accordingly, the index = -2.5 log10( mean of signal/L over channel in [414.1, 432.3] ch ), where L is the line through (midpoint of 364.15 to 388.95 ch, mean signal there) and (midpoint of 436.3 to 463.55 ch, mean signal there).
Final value 0.00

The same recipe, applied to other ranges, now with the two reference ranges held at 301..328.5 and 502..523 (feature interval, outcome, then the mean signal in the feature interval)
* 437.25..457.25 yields 0.09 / 6.66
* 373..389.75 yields 0.21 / 5.79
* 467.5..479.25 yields 0.10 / 6.68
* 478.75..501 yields 0.11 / 6.69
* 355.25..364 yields 0.08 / 6.4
